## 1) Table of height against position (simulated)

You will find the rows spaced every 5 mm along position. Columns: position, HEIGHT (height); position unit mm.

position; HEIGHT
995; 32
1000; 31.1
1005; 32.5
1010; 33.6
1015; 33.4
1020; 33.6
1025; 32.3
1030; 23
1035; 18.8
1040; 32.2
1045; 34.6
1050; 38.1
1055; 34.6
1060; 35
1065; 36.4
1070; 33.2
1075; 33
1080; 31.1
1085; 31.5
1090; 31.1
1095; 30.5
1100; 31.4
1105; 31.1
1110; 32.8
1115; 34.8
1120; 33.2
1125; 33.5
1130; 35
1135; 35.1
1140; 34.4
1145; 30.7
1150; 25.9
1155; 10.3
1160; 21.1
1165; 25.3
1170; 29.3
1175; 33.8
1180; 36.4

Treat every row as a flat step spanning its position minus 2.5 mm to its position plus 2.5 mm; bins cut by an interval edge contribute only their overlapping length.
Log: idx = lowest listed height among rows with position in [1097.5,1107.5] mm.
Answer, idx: 31.1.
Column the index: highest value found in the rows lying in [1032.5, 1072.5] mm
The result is 38.1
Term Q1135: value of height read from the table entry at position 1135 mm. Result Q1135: 35.1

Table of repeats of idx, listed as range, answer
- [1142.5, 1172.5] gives 10.3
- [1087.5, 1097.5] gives 30.5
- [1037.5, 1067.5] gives 32.2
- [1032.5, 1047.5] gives 18.8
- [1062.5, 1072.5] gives 33.2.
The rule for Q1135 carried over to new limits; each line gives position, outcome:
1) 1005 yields 32.5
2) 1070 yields 33.2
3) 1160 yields 21.1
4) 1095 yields 30.5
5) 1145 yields 30.7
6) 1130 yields 35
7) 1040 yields 32.2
